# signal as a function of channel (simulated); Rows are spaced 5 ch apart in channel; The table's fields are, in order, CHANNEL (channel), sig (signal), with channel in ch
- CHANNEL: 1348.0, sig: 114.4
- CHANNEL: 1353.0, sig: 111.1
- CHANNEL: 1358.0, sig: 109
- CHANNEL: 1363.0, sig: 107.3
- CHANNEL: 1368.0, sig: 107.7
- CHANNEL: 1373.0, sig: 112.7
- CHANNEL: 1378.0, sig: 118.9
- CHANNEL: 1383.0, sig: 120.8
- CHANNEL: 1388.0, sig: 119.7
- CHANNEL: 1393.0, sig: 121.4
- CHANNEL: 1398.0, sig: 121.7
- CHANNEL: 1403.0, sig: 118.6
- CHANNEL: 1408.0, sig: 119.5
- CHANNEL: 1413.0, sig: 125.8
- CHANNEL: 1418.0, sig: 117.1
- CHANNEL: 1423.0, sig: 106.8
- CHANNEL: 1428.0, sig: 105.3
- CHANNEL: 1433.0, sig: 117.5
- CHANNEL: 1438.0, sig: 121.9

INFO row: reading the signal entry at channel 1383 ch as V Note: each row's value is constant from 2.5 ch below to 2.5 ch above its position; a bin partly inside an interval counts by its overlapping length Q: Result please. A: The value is 120.8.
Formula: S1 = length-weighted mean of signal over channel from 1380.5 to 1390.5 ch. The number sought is 120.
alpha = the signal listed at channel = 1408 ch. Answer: 119.5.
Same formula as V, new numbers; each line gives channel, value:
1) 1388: 119.7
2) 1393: 121.4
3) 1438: 121.9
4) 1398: 121.7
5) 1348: 114.4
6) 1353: 111.1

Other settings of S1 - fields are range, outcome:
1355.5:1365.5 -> 108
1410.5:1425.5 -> 117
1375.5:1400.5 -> 120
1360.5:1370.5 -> 108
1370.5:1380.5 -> 116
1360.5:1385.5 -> 113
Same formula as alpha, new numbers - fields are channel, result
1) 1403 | 118.6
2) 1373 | 112.7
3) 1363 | 107.3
